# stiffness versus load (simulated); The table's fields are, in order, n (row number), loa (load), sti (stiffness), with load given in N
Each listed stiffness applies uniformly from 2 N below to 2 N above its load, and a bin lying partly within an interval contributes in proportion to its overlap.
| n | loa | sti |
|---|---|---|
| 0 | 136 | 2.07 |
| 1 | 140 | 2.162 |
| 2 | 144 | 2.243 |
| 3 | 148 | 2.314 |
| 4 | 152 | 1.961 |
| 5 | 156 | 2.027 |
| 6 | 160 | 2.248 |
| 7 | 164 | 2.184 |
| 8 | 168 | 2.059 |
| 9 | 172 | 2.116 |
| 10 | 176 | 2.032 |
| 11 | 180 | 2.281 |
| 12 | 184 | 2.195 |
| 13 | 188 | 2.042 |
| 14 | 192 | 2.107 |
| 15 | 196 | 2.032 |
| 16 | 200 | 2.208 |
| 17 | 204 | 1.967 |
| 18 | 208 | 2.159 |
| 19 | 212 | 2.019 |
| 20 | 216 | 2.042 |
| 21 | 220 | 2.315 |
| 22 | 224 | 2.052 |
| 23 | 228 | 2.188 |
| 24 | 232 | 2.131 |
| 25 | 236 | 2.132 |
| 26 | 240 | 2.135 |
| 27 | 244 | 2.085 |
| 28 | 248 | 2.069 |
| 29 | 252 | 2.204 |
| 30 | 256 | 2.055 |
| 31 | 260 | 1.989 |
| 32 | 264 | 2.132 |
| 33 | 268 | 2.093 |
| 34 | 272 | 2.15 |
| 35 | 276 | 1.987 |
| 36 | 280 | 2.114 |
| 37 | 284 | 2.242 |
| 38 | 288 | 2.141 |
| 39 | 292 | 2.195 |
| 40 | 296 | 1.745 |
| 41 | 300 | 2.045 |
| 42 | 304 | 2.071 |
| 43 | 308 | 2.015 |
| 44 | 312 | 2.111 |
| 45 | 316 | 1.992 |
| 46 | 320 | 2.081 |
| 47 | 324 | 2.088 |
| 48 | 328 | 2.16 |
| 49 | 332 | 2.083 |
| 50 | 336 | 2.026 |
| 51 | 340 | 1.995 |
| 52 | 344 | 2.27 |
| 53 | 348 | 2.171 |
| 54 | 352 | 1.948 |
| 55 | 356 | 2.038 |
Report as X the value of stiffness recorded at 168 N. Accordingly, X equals 2.059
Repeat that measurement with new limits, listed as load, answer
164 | 2.184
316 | 1.992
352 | 1.948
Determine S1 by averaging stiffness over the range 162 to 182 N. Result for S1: 2.13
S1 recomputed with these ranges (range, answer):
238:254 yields 2.12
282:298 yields 2.08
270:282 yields 2.08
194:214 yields 2.08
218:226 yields 2.18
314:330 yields 2.08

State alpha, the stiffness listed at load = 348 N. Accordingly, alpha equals 2.171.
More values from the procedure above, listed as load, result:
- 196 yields 2.032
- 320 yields 2.081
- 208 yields 2.159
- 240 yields 2.135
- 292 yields 2.195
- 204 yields 1.967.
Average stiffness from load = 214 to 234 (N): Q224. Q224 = 2.15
